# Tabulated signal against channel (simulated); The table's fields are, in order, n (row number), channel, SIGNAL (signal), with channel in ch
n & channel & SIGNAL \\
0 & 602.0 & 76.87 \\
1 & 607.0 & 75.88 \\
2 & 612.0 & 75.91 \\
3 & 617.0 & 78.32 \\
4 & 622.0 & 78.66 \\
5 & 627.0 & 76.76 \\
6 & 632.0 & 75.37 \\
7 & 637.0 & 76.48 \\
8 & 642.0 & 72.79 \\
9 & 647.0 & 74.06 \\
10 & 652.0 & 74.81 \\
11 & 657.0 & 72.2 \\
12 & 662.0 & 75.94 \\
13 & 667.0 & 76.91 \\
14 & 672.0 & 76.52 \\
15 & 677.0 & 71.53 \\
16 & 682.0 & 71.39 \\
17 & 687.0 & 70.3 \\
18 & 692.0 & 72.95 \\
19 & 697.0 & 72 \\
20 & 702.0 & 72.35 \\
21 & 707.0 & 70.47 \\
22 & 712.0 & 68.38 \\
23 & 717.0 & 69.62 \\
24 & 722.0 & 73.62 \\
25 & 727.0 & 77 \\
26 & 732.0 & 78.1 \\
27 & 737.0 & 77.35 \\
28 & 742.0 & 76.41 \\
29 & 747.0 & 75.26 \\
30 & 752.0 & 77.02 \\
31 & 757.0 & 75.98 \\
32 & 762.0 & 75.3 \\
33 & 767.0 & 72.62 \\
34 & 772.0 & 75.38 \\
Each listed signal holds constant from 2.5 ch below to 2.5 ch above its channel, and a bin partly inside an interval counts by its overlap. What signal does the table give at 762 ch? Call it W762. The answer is 75.3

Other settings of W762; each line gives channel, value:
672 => 76.52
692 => 72.95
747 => 75.26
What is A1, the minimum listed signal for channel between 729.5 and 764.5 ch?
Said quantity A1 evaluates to 75.26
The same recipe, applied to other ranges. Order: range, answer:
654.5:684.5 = 71.39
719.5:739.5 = 73.62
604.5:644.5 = 72.79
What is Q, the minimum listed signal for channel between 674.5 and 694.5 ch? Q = 70.3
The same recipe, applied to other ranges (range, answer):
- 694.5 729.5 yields 68.38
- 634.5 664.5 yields 72.2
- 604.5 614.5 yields 75.88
